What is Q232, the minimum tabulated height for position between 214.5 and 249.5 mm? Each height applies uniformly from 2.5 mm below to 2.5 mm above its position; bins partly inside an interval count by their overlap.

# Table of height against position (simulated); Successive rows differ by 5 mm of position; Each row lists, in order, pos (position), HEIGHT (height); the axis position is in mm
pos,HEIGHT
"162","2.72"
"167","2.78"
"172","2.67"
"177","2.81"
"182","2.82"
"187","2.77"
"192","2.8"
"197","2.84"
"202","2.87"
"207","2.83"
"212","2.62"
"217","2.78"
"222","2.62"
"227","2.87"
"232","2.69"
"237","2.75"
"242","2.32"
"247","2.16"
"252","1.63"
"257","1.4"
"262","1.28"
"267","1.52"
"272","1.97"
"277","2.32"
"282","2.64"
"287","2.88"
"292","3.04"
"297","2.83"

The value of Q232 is 2.16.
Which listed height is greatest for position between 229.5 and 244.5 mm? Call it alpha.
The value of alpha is 2.75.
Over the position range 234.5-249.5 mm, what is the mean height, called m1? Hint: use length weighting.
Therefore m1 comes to 2.41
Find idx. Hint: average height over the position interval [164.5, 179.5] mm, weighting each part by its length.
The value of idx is 2.75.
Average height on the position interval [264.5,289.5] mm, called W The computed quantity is 2.27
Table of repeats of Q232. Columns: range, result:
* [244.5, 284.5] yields 1.28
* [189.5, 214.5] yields 2.62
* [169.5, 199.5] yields 2.67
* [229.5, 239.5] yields 2.69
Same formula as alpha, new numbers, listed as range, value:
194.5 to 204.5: 2.87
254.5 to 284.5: 2.64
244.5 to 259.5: 2.16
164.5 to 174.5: 2.78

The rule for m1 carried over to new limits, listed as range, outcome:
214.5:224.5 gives 2.7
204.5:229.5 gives 2.74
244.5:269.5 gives 1.6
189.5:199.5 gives 2.82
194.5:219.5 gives 2.79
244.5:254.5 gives 1.9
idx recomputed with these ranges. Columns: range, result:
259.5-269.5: 1.4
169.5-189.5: 2.77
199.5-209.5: 2.85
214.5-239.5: 2.74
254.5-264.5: 1.34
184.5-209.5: 2.82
